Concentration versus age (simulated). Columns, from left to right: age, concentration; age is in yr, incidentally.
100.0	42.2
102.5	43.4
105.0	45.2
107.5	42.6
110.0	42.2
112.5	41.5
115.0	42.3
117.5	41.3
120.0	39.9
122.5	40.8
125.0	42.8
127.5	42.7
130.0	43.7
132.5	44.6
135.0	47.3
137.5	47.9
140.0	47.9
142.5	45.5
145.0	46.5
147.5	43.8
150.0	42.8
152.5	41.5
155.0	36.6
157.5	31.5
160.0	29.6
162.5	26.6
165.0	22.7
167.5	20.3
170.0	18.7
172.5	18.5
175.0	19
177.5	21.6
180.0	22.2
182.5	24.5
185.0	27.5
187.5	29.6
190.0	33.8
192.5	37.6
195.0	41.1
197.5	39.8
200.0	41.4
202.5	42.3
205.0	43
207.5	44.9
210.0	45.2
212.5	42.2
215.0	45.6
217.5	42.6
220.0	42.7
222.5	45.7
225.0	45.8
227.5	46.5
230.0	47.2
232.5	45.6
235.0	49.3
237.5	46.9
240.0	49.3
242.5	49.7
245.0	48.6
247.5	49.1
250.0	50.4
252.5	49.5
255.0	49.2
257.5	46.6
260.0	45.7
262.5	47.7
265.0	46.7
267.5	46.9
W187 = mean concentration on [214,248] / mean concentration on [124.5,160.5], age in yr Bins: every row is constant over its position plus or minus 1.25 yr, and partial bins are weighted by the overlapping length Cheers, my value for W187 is 1.10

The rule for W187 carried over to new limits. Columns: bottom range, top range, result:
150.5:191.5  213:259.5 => 1.75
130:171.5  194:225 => 1.16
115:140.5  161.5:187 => 0.51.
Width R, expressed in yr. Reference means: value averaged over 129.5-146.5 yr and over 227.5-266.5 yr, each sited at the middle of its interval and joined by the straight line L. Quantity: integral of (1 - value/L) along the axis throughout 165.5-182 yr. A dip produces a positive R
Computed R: 9.3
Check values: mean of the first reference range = 46.3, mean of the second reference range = 48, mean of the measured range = 20.4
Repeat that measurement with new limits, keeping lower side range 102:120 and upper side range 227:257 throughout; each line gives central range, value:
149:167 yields 4.91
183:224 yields 5.86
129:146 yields -1.01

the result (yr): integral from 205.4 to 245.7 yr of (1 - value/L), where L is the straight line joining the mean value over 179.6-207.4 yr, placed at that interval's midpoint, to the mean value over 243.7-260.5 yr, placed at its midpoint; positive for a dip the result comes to -3.2 yr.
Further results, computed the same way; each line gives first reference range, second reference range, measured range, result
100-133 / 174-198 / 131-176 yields 1.16 yr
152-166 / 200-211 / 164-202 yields 9.86 yr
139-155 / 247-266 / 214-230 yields 0.62 yr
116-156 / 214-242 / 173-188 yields 7.13 yr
